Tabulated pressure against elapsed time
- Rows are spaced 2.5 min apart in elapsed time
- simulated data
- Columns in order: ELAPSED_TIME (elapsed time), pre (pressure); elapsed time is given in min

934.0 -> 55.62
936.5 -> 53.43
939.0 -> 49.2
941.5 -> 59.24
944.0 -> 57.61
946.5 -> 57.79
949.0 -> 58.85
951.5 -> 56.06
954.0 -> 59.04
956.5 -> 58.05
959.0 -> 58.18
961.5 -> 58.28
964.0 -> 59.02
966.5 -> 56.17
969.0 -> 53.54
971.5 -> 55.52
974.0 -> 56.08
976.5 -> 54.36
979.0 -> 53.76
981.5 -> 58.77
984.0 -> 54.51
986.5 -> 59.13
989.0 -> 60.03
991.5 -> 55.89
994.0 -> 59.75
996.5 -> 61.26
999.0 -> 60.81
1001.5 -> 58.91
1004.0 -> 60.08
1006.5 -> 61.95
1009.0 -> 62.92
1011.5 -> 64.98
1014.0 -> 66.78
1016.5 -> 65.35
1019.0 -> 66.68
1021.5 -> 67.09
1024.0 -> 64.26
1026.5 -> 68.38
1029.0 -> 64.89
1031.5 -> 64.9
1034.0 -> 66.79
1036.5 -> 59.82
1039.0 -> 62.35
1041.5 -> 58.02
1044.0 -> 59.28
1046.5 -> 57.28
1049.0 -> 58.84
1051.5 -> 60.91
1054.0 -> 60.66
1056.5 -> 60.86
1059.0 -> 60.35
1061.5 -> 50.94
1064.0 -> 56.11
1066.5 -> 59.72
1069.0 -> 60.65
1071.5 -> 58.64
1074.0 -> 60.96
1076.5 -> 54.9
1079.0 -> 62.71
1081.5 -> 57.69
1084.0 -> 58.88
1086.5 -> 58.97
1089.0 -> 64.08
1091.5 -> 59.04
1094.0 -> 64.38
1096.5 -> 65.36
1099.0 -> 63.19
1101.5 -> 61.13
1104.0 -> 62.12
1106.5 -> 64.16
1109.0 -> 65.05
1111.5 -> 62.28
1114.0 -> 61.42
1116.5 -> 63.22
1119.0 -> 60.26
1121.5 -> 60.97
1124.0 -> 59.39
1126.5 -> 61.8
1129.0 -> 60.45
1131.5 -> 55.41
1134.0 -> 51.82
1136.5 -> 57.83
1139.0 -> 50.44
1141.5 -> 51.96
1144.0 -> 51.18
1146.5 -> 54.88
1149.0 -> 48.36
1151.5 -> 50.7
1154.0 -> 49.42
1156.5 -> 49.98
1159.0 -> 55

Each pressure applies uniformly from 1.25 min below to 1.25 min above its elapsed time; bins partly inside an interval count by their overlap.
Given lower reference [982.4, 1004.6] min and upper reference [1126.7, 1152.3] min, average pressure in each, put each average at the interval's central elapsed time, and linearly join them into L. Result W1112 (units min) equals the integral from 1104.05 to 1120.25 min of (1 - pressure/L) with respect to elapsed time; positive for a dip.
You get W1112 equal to -2.4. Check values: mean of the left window 58.9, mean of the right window 53.7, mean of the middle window 62.7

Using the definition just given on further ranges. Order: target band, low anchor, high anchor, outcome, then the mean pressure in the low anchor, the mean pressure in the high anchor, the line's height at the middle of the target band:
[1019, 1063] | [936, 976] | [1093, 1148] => -2.7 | 56.6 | 59.4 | 58.1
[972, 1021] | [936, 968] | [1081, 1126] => -1.4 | 57.1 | 61.8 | 58.5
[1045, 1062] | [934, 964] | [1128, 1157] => -1.3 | 56.9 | 52.7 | 54.6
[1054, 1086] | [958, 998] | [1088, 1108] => 1.5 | 57.2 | 62.9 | 61.6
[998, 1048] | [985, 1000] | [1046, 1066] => -3.6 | 59.4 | 58.3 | 58.9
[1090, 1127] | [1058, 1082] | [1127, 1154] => -4.5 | 58.3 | 53.4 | 55.6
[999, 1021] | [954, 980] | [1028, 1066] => -1.9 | 56.5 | 60.1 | 58.4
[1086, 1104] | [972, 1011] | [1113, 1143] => -1.4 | 58.6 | 57.8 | 58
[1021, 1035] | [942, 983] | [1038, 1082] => -1.8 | 57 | 58.9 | 58.3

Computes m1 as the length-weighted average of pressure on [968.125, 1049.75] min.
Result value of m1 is 60.7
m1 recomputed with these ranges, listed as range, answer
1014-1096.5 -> 61.2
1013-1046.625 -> 63.9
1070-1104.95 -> 60.8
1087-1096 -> 62.4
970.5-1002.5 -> 57.6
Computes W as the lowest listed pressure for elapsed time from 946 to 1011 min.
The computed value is 53.54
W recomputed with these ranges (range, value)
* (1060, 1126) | 50.94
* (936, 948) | 49.2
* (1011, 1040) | 59.82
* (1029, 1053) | 57.28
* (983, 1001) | 54.51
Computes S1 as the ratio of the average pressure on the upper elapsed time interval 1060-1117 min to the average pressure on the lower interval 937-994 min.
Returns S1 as 1.07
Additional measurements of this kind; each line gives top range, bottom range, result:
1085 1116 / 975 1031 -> 1.02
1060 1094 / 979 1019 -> 0.97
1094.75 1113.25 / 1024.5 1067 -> 1.04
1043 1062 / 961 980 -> 1.06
